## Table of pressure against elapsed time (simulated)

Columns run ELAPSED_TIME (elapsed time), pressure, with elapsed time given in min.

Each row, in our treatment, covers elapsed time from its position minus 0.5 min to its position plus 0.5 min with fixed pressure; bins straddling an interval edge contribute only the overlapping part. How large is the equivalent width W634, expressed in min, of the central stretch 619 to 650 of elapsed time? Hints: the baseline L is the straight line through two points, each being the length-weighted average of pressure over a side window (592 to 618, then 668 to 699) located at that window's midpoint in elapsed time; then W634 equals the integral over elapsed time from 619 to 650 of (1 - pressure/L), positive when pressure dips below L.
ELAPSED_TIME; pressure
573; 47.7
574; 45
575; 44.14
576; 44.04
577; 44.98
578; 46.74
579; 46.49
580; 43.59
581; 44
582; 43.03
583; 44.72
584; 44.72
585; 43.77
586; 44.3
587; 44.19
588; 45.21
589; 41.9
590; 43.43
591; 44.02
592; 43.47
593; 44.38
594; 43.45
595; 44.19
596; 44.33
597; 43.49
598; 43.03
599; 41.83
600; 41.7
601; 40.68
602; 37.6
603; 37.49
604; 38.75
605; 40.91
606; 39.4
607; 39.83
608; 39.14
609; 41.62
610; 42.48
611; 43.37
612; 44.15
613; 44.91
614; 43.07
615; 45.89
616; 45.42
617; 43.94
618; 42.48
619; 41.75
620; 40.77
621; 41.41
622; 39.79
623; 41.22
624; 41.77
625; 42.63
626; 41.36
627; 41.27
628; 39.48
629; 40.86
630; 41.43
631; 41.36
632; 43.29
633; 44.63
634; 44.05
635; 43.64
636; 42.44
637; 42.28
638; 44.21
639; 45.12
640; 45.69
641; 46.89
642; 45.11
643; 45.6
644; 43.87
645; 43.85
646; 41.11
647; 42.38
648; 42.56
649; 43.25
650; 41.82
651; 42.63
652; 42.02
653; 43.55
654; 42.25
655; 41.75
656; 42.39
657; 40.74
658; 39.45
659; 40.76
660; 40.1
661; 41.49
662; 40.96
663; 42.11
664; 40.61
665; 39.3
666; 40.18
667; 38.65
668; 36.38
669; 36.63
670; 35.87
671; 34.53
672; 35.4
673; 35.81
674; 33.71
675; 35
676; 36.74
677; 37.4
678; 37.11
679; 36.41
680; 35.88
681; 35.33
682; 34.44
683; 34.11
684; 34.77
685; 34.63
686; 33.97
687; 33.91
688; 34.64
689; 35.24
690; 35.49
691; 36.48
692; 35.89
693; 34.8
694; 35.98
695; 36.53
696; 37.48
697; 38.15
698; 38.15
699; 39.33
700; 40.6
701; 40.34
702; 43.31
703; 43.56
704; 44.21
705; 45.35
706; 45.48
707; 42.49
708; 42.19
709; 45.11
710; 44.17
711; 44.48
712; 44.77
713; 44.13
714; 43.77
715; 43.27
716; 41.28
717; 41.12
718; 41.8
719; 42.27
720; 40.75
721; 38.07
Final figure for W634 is -2.3 min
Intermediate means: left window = 42.2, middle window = 42.7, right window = 35.8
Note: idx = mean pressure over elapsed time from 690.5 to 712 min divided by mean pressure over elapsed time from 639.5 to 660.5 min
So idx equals 0.95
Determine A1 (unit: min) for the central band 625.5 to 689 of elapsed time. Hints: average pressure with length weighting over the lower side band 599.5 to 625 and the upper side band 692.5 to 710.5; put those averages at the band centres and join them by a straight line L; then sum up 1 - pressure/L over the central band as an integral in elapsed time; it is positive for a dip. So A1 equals 2.1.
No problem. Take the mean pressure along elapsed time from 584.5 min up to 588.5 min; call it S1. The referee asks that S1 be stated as 44.4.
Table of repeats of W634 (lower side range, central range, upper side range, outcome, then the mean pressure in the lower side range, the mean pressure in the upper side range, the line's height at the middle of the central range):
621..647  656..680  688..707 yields 1.66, 42.9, 39.2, 40.9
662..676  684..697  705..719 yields 1.58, 37.4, 43.4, 40.4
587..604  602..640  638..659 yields 0.59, 42.5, 43.1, 42.7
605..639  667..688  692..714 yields 3.13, 42.3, 41.4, 41.7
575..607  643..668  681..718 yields -0.38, 43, 39.5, 40.9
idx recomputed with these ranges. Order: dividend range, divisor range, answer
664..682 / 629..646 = 0.83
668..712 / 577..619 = 0.88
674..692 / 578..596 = 0.80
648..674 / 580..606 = 0.93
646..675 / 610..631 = 0.94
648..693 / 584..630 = 0.90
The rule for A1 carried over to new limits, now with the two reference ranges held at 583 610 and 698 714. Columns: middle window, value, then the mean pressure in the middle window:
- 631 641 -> -0.32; 43.9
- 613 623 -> -0.08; 42.8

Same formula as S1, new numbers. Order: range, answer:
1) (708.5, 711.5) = 44.6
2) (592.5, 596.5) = 44.1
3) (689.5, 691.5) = 36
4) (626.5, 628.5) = 40.4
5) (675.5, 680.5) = 36.7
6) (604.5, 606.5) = 40.2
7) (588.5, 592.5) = 43.2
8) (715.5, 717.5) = 41.2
